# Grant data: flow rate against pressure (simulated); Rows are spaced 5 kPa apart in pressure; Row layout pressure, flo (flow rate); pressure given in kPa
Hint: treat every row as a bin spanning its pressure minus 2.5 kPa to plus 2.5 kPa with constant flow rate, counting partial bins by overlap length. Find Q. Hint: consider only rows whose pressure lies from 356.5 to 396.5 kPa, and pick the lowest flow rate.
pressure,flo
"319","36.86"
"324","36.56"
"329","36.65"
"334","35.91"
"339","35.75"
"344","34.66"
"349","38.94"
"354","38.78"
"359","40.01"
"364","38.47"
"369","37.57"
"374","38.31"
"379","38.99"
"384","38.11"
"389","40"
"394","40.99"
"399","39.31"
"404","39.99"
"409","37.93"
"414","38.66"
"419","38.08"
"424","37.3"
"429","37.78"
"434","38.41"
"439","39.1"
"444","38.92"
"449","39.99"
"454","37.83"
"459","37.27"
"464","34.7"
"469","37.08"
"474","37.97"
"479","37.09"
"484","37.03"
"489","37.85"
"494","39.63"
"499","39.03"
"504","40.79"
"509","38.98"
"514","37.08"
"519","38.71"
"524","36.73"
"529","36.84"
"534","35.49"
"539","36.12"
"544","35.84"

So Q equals 37.57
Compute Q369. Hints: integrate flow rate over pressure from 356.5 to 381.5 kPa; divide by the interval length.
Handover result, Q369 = 38.7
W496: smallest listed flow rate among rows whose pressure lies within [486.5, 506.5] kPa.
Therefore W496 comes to 37.85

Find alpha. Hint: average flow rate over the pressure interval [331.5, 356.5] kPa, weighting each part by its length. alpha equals 36.8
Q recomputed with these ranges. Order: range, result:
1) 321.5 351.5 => 34.66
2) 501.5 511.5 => 38.98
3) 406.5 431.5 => 37.3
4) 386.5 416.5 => 37.93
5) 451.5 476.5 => 34.7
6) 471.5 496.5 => 37.03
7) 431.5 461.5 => 37.27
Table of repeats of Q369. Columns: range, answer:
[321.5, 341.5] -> 36.2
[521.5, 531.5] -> 36.8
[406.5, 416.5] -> 38.3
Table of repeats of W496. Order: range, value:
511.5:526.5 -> 36.73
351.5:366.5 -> 38.47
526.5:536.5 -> 35.49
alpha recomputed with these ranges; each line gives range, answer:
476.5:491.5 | 37.3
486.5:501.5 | 38.8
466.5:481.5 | 37.4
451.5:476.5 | 37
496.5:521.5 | 38.9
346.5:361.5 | 39.2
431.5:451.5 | 39.1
